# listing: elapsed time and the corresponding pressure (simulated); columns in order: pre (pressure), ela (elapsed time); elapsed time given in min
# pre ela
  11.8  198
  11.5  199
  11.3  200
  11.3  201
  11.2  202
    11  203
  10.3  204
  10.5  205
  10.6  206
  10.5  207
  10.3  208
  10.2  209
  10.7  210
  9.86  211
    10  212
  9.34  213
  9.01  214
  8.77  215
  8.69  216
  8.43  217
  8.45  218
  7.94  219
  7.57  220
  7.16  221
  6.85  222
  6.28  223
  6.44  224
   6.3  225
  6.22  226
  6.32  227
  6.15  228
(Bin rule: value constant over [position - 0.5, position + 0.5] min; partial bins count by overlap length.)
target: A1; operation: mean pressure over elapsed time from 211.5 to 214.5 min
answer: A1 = 9.45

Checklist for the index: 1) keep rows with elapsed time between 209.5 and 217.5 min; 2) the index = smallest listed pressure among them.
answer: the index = 8.43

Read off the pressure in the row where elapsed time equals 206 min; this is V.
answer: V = 10.6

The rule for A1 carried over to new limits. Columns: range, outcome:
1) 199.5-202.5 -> 11.3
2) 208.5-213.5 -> 10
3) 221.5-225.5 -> 6.47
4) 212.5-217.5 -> 8.85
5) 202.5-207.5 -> 10.6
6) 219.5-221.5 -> 7.37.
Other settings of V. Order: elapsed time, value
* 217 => 8.43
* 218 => 8.45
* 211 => 9.86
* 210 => 10.7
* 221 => 7.16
